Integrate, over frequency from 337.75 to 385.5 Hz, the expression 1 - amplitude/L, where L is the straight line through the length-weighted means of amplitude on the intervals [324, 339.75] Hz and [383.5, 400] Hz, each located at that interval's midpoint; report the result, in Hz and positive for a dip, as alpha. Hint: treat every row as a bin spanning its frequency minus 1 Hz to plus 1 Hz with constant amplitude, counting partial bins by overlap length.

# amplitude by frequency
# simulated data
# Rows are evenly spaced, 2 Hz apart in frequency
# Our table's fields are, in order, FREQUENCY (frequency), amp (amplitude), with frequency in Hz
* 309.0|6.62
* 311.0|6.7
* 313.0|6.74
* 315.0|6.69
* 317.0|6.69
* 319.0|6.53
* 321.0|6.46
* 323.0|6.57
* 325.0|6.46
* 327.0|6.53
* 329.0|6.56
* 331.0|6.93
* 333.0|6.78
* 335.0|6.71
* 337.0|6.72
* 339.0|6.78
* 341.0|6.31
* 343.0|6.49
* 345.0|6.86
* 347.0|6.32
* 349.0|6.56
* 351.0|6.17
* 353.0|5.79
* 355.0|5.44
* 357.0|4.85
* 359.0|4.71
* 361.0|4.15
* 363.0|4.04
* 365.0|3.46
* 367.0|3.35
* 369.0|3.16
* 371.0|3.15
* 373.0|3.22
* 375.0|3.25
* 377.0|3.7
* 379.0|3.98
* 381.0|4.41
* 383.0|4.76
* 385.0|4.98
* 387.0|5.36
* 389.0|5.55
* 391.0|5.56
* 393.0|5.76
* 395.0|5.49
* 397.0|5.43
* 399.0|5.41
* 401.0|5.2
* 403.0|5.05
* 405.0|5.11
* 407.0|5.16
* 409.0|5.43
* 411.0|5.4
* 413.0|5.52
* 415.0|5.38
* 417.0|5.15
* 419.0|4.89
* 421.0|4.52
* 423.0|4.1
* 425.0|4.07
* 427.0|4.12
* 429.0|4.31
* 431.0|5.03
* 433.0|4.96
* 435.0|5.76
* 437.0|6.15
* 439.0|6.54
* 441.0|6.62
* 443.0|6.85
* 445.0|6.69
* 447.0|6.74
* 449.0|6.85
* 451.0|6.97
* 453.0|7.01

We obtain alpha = 9.9 Hz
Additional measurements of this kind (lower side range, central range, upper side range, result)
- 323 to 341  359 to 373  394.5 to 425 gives 5.6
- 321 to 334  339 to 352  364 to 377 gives -3.1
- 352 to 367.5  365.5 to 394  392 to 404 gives 4.1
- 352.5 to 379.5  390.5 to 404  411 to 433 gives -3.1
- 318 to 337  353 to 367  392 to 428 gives 3.6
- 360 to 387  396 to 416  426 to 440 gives -2.9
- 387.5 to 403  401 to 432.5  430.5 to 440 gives 3.9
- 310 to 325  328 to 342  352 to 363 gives -2.0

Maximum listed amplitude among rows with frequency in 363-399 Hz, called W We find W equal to 5.76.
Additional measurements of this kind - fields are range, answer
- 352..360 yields 5.79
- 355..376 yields 5.44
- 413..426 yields 5.52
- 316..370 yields 6.93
